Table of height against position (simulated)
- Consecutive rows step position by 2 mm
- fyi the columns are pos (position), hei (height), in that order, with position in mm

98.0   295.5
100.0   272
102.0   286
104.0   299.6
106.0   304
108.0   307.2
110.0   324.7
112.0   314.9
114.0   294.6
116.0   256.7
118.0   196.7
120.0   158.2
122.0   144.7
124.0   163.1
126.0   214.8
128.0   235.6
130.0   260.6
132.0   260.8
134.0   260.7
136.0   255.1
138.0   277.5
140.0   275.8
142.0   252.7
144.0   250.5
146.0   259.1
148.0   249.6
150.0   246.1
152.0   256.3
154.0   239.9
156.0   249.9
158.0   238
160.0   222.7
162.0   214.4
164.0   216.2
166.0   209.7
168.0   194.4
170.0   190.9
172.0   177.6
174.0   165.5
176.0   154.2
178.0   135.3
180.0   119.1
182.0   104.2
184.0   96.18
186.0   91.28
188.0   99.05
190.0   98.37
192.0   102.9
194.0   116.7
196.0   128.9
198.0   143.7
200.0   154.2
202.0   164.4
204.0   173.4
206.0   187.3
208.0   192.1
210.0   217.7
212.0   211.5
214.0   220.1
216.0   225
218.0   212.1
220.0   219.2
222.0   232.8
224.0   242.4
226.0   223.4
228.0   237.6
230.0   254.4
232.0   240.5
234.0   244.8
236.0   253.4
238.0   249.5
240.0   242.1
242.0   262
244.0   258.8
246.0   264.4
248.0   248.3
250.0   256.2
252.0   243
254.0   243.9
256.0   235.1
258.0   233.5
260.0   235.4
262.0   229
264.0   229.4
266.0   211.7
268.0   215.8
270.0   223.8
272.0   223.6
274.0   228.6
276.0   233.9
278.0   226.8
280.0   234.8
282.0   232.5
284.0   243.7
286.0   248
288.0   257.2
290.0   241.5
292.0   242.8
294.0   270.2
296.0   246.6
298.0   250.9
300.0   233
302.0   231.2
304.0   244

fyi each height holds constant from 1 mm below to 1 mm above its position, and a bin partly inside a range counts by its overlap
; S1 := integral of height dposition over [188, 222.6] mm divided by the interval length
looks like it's 174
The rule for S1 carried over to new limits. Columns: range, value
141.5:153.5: 252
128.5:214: 194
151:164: 235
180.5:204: 121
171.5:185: 134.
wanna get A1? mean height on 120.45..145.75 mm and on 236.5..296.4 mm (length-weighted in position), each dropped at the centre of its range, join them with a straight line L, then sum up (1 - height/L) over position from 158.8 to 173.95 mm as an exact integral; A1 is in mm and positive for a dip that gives 2.3 mm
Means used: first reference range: 237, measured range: 202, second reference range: 240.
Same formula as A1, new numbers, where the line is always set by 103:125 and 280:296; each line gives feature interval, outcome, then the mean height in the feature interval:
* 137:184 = 7.46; 211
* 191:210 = 7.18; 155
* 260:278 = 1.62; 225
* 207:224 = 2.12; 218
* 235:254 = -0.34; 253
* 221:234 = 0.50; 239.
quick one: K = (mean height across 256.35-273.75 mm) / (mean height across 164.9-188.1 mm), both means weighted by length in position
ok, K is 1.54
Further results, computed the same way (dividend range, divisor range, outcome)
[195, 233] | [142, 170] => 0.87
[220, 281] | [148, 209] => 1.40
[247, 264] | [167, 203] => 1.77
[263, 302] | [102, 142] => 0.93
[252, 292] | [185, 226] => 1.35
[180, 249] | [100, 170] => 0.79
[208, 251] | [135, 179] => 1.06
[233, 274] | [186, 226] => 1.37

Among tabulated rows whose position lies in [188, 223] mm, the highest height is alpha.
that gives 232.8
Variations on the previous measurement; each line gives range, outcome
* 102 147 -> 324.7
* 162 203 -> 216.2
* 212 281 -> 264.4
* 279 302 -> 270.2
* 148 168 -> 256.3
